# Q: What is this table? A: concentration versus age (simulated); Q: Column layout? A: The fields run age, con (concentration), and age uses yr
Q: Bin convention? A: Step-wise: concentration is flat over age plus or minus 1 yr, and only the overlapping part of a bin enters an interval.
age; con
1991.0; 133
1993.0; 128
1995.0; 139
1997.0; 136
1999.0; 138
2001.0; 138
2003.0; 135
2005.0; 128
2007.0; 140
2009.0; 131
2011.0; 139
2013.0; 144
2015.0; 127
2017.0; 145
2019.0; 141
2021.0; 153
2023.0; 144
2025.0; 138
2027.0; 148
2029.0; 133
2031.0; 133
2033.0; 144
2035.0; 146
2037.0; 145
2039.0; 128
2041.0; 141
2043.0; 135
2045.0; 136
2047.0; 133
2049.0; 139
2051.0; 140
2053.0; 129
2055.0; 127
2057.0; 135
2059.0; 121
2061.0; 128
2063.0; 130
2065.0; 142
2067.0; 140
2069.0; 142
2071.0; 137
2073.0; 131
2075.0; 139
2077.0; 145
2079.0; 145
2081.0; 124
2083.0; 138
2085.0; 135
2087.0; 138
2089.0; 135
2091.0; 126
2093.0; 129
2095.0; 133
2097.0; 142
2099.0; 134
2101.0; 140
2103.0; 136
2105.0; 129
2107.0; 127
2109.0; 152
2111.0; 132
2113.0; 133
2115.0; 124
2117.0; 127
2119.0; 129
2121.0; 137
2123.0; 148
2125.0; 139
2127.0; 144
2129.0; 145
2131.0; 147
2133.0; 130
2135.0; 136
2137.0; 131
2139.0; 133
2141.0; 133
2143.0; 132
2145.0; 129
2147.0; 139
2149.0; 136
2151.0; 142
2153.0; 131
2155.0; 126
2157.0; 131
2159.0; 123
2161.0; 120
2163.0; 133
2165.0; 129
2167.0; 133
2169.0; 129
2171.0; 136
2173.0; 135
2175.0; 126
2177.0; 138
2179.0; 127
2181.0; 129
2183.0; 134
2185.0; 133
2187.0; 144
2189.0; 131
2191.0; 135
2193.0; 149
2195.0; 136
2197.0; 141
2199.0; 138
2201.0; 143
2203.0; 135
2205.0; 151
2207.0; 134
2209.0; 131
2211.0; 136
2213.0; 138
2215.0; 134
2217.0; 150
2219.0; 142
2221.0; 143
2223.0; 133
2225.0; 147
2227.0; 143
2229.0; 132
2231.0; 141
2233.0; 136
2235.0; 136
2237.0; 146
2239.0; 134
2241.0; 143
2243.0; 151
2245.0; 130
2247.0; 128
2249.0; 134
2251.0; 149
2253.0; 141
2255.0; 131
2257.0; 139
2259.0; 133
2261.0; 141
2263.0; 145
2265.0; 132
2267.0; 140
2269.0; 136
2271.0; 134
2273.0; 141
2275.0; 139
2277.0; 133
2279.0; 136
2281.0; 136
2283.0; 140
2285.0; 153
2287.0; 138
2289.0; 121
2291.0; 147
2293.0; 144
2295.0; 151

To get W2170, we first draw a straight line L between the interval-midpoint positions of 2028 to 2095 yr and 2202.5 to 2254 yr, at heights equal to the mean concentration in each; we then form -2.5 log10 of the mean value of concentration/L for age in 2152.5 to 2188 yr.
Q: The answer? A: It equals 0.06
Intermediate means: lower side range 135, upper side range 139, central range 131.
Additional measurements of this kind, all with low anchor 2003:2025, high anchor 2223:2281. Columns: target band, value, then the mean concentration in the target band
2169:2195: 0.03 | 135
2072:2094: 0.03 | 135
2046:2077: 0.03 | 135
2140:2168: 0.06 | 131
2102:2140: 0.02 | 136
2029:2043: 0.00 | 139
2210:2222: -0.02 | 140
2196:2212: 0.00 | 139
